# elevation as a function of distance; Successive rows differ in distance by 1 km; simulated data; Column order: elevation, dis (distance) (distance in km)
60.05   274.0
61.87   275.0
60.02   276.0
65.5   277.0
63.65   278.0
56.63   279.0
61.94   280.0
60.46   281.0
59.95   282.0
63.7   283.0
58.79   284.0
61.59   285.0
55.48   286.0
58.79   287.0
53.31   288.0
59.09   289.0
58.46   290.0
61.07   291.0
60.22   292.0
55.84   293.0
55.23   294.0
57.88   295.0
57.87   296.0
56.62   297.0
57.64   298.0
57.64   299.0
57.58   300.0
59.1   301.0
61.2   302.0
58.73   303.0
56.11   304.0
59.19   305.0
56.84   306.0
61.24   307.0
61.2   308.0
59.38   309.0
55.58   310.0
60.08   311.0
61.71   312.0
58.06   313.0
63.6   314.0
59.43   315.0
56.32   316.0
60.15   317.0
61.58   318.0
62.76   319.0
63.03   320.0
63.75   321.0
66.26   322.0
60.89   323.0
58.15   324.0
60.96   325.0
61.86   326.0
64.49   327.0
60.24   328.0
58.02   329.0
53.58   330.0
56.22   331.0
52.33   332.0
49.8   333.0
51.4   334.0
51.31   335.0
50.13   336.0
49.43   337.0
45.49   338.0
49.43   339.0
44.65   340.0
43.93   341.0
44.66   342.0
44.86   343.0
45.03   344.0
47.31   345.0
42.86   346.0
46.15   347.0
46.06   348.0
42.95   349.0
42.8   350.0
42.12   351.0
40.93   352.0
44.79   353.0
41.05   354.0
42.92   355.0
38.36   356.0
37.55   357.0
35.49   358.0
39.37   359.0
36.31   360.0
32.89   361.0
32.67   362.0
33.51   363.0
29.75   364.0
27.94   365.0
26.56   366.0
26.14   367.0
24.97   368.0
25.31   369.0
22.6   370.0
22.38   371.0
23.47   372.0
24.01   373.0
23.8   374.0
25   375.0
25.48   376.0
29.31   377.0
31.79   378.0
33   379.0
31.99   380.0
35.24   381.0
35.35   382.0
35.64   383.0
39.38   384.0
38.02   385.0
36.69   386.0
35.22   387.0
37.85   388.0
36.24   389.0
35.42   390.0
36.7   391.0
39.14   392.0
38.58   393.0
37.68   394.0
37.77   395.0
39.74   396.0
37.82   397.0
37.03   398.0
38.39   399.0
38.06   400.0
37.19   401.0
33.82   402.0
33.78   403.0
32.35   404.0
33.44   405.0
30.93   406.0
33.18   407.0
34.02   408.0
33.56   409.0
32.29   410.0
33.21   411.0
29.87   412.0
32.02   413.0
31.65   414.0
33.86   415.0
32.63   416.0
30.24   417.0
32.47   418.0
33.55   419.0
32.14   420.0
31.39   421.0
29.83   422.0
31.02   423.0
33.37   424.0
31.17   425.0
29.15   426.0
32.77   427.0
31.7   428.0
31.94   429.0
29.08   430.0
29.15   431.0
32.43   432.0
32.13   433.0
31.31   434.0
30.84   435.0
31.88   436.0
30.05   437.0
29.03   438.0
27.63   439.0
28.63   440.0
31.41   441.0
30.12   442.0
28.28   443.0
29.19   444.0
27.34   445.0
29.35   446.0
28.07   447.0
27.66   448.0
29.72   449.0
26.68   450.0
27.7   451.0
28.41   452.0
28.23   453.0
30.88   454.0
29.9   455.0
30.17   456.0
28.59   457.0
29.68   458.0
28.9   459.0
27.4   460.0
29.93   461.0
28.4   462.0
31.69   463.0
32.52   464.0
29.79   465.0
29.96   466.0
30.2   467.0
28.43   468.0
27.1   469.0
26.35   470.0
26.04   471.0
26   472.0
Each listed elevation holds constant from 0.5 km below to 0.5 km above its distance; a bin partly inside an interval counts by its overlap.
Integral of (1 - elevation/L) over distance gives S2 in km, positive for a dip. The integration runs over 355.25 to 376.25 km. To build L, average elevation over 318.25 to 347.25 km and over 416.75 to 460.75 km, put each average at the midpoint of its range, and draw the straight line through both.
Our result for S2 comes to 7.7 km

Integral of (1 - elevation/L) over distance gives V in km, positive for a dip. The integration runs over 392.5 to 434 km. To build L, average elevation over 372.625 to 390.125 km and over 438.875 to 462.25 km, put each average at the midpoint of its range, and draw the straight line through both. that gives -3.1 km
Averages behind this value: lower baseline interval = 32.8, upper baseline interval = 28.9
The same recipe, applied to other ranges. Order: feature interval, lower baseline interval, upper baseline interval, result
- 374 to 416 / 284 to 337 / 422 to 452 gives 5.09 km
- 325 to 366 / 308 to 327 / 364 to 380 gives -1.64 km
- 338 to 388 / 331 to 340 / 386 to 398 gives 9.40 km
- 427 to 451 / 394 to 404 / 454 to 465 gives 1.82 km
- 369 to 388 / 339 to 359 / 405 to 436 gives 3.81 km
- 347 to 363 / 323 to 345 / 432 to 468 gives 2.81 km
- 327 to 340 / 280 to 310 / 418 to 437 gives -0.43 km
